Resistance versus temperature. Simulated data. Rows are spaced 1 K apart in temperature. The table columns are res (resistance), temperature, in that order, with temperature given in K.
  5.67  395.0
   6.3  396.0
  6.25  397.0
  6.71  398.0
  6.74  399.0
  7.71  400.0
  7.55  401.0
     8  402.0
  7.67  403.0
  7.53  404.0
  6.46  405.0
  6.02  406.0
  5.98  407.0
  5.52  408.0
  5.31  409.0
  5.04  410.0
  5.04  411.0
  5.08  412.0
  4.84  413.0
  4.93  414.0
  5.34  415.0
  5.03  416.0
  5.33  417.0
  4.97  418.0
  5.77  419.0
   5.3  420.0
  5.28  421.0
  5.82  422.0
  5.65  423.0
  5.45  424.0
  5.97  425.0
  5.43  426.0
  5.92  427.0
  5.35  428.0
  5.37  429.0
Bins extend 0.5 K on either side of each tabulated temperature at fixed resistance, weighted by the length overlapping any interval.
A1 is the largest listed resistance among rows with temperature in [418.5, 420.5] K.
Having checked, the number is 5.77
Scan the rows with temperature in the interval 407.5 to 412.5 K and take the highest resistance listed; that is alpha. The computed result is 5.52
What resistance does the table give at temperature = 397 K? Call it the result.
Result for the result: 6.25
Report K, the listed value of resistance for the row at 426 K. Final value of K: 5.43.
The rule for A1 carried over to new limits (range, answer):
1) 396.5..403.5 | 8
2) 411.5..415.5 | 5.34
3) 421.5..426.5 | 5.97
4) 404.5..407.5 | 6.46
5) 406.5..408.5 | 5.98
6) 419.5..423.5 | 5.82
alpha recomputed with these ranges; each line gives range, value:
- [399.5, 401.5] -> 7.71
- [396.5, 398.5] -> 6.71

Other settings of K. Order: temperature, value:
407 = 5.98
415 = 5.34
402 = 8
